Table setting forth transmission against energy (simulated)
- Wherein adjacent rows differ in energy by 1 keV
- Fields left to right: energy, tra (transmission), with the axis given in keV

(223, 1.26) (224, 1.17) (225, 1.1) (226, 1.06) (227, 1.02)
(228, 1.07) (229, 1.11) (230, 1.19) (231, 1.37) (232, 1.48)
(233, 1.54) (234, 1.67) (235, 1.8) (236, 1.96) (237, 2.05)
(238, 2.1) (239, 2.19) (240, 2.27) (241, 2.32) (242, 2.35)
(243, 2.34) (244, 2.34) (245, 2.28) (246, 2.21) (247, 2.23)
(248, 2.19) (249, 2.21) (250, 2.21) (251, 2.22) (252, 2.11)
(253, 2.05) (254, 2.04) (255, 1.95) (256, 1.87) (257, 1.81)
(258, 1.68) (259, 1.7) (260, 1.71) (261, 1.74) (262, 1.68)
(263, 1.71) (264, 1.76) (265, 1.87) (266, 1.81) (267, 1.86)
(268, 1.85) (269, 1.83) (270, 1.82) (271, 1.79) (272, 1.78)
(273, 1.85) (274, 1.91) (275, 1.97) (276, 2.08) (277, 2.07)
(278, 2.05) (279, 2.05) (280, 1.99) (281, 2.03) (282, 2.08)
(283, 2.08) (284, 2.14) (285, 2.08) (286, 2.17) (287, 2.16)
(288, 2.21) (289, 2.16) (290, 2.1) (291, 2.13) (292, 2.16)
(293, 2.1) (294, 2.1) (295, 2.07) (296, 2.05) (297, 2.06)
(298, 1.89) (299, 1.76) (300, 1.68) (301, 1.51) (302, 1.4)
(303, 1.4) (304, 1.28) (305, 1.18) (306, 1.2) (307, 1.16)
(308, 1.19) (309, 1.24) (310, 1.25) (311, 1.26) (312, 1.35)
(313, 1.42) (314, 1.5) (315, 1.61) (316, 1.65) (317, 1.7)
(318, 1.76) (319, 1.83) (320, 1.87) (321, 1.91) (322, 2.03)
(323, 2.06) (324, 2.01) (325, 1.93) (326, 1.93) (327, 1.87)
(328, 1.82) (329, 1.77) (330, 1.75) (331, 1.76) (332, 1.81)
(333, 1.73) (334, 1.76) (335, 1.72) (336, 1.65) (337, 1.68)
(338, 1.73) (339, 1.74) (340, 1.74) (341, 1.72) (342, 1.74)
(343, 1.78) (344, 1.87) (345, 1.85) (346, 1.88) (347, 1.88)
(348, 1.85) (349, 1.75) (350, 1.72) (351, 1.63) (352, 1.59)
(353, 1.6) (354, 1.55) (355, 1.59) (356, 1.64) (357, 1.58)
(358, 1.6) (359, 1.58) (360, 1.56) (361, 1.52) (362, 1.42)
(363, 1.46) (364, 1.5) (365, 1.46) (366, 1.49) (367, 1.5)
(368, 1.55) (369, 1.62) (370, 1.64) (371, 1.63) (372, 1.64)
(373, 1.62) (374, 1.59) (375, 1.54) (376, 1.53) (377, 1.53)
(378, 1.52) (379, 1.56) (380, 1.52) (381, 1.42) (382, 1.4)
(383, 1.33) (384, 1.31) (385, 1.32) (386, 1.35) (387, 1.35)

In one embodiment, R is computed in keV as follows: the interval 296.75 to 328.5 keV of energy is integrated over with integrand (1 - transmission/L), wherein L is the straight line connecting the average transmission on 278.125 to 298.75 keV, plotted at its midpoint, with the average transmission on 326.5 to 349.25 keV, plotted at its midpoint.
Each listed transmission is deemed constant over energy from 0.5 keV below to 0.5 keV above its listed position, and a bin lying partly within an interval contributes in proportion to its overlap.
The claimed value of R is 5.2 keV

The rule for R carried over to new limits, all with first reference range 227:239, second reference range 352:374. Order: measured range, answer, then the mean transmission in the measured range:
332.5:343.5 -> -1.1 keV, 1.73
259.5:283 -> -4.7 keV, 1.89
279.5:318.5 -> -4.5 keV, 1.75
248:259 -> -3.0 keV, 2.01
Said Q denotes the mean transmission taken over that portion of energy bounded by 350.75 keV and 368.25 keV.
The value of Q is 1.54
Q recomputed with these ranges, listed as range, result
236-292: 2.02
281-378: 1.71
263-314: 1.8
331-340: 1.73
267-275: 1.84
